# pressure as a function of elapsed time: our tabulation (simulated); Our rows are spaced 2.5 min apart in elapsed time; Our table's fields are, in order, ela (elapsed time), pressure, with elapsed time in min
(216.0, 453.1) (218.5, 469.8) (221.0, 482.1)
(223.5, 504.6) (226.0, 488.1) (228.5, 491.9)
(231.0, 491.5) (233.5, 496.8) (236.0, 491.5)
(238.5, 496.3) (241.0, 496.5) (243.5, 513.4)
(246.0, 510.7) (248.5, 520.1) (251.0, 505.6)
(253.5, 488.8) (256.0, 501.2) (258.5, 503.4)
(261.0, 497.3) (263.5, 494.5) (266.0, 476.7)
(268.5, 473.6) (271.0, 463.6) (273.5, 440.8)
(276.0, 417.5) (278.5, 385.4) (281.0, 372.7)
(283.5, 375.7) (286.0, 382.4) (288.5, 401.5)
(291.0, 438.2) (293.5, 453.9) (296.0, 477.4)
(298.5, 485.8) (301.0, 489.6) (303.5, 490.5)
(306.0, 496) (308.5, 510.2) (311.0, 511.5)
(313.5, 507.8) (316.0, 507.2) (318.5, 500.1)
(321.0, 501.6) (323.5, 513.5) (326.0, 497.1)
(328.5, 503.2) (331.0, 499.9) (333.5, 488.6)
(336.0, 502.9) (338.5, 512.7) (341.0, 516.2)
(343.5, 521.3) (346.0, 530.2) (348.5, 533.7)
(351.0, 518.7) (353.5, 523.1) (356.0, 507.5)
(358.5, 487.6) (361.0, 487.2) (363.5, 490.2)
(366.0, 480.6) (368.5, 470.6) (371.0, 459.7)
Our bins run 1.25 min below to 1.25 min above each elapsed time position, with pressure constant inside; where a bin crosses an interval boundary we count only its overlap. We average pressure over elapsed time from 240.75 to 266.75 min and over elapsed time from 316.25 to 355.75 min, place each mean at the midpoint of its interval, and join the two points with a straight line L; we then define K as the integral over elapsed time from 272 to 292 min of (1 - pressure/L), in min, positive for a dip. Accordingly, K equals 4.1 min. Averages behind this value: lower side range 501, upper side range 511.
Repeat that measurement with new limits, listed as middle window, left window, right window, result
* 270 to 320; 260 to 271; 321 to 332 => 3.8 min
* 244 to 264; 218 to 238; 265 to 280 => -1.8 min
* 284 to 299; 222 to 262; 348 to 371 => 1.9 min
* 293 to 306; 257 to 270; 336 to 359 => 0.5 min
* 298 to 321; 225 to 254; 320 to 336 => 0.0 min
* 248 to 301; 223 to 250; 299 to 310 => 4.6 min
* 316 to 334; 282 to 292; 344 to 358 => -1.2 min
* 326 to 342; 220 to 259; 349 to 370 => -0.2 min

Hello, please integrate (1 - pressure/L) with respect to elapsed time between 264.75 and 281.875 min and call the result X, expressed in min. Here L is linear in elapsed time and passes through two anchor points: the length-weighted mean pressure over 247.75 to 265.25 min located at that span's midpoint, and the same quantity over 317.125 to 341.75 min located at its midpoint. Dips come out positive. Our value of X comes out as 2.3 min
